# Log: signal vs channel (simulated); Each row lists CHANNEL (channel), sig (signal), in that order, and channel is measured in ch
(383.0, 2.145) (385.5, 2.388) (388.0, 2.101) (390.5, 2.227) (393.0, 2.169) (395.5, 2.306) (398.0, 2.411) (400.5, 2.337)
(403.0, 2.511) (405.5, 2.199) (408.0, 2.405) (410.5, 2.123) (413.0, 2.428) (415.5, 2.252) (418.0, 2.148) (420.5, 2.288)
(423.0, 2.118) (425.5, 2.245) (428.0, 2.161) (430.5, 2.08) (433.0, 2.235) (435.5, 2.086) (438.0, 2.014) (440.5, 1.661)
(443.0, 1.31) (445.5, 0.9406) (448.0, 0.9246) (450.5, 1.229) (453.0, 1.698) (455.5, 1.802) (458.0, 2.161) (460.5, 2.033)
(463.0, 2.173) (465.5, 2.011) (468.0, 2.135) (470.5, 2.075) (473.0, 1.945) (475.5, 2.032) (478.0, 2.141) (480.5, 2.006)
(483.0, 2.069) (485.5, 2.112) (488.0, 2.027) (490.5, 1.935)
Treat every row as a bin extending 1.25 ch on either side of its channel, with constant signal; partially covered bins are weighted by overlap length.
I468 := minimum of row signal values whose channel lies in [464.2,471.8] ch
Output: 2.011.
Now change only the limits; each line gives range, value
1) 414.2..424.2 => 2.118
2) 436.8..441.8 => 1.661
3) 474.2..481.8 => 2.006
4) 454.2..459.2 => 1.802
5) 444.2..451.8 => 0.9246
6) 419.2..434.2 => 2.08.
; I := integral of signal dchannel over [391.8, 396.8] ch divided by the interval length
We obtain 2.24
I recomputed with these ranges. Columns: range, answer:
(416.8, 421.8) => 2.22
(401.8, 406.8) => 2.35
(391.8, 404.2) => 2.35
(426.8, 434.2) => 2.16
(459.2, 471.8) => 2.09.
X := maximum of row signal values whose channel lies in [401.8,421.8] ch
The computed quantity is 2.511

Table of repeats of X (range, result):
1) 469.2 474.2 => 2.075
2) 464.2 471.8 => 2.135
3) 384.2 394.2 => 2.388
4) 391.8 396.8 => 2.306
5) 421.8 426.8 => 2.245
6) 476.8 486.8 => 2.141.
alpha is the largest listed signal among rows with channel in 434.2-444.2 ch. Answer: 2.086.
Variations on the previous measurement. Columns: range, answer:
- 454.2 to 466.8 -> 2.173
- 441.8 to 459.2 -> 2.161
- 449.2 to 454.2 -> 1.698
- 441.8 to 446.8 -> 1.31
